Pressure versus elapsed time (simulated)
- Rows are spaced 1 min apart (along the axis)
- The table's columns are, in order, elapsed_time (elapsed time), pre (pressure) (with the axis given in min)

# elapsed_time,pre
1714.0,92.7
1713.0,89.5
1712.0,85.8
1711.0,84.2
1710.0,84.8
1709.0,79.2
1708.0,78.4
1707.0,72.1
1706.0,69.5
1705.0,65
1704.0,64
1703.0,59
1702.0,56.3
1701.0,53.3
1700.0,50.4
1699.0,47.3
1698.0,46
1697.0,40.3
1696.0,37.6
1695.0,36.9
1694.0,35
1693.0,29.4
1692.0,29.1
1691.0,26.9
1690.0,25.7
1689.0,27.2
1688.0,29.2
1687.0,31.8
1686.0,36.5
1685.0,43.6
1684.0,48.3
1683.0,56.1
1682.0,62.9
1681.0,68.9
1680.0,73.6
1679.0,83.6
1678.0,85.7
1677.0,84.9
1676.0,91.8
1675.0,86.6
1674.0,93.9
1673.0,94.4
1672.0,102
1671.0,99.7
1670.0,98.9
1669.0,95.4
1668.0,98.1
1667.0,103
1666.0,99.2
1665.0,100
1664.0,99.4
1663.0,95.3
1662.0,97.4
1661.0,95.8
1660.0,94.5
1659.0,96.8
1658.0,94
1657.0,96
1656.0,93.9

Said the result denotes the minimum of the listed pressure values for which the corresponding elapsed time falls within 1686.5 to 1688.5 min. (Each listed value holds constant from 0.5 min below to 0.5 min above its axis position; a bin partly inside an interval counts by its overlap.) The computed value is 29.2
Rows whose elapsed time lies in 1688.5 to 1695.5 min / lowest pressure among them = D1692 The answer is 25.7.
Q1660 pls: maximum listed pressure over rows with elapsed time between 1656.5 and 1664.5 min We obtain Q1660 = 99.4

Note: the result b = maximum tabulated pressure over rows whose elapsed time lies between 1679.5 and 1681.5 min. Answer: 73.6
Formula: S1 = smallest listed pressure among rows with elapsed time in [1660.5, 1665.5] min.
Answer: 95.3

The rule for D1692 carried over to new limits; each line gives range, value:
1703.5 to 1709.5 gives 64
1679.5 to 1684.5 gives 48.3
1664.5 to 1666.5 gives 99.2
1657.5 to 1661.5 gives 94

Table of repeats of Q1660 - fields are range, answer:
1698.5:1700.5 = 50.4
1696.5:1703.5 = 59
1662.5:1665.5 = 100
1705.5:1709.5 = 79.2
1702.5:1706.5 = 69.5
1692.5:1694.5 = 35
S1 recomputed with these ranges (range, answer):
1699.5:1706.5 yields 50.4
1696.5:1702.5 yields 40.3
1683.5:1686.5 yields 36.5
